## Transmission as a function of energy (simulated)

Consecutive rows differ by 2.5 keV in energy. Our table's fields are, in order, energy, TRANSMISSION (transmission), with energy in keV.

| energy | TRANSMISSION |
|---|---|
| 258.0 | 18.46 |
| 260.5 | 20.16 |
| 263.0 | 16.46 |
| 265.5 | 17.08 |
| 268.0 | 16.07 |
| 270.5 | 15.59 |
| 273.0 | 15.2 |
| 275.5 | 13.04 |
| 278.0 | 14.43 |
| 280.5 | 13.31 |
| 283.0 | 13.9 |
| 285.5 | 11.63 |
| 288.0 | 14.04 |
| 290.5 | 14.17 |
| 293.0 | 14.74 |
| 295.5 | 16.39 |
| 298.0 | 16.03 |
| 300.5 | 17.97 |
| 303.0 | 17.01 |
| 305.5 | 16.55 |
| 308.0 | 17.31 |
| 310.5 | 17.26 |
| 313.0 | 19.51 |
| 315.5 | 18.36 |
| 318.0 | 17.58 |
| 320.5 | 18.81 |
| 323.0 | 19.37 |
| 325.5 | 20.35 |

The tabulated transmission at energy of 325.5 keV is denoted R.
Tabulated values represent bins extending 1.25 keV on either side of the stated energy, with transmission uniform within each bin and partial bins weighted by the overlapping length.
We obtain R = 20.35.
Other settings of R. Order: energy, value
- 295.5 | 16.39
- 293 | 14.74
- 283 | 13.9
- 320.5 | 18.81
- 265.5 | 17.08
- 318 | 17.58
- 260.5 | 20.16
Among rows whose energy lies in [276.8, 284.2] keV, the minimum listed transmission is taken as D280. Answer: 13.31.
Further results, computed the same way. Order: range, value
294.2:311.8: 16.03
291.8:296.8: 14.74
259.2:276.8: 13.04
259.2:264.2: 16.46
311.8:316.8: 18.36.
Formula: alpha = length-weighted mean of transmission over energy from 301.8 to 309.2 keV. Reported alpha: 17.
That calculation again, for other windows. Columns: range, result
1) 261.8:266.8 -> 16.8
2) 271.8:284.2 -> 14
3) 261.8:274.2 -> 16.1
